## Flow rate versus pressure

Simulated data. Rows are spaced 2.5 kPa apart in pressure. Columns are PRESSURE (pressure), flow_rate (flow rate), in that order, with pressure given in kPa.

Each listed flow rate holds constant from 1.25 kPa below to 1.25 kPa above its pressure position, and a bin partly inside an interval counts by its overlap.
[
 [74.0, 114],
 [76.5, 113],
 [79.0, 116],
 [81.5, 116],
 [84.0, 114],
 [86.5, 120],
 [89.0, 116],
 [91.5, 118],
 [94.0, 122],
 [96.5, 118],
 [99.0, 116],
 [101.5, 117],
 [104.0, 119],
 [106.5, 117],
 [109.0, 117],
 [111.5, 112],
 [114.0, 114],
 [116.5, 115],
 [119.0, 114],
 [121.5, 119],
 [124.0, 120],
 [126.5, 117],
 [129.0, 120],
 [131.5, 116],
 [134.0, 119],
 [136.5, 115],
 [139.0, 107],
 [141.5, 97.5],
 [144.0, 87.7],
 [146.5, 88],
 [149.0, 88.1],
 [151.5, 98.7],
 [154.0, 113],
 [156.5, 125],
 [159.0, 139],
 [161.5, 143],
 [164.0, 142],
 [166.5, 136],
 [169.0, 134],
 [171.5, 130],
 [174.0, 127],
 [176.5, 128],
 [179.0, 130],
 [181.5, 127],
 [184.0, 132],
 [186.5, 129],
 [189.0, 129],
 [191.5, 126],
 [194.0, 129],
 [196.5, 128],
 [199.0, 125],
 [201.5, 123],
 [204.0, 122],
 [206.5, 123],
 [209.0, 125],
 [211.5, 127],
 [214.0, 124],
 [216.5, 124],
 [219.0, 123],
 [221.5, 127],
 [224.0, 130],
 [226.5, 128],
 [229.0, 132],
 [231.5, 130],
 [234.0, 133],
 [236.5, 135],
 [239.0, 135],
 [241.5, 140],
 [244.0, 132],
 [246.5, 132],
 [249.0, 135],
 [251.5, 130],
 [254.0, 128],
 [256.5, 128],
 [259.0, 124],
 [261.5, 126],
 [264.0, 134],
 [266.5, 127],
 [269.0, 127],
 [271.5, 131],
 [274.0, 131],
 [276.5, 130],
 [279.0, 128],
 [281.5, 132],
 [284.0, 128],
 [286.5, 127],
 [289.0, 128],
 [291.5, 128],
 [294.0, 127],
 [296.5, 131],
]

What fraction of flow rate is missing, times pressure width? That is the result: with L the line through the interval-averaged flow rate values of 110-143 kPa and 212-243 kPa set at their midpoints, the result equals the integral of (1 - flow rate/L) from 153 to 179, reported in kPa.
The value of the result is -2.48 kPa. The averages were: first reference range 114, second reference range 130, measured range 132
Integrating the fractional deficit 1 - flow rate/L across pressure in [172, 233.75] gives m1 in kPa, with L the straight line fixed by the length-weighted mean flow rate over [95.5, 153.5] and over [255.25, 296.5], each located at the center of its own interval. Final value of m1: -3.7 kPa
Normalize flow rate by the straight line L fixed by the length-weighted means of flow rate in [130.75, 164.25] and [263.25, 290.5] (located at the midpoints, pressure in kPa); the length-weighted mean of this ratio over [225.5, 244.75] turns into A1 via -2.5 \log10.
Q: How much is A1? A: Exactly -0.081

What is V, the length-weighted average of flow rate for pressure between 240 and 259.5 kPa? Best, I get 131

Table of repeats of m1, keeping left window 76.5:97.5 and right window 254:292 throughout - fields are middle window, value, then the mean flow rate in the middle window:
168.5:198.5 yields -1.4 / 129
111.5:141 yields 1.0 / 115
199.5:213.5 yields 0.1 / 124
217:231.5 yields -0.3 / 128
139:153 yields 3.1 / 93.7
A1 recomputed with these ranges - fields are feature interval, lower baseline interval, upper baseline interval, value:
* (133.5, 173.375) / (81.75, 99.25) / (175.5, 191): 0.08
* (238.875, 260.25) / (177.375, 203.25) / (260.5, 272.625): -0.02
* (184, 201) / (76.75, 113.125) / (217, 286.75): -0.02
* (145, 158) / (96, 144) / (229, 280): 0.15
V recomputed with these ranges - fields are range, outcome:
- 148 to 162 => 117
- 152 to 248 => 129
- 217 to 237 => 129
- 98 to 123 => 116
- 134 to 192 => 120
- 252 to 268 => 128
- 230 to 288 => 131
